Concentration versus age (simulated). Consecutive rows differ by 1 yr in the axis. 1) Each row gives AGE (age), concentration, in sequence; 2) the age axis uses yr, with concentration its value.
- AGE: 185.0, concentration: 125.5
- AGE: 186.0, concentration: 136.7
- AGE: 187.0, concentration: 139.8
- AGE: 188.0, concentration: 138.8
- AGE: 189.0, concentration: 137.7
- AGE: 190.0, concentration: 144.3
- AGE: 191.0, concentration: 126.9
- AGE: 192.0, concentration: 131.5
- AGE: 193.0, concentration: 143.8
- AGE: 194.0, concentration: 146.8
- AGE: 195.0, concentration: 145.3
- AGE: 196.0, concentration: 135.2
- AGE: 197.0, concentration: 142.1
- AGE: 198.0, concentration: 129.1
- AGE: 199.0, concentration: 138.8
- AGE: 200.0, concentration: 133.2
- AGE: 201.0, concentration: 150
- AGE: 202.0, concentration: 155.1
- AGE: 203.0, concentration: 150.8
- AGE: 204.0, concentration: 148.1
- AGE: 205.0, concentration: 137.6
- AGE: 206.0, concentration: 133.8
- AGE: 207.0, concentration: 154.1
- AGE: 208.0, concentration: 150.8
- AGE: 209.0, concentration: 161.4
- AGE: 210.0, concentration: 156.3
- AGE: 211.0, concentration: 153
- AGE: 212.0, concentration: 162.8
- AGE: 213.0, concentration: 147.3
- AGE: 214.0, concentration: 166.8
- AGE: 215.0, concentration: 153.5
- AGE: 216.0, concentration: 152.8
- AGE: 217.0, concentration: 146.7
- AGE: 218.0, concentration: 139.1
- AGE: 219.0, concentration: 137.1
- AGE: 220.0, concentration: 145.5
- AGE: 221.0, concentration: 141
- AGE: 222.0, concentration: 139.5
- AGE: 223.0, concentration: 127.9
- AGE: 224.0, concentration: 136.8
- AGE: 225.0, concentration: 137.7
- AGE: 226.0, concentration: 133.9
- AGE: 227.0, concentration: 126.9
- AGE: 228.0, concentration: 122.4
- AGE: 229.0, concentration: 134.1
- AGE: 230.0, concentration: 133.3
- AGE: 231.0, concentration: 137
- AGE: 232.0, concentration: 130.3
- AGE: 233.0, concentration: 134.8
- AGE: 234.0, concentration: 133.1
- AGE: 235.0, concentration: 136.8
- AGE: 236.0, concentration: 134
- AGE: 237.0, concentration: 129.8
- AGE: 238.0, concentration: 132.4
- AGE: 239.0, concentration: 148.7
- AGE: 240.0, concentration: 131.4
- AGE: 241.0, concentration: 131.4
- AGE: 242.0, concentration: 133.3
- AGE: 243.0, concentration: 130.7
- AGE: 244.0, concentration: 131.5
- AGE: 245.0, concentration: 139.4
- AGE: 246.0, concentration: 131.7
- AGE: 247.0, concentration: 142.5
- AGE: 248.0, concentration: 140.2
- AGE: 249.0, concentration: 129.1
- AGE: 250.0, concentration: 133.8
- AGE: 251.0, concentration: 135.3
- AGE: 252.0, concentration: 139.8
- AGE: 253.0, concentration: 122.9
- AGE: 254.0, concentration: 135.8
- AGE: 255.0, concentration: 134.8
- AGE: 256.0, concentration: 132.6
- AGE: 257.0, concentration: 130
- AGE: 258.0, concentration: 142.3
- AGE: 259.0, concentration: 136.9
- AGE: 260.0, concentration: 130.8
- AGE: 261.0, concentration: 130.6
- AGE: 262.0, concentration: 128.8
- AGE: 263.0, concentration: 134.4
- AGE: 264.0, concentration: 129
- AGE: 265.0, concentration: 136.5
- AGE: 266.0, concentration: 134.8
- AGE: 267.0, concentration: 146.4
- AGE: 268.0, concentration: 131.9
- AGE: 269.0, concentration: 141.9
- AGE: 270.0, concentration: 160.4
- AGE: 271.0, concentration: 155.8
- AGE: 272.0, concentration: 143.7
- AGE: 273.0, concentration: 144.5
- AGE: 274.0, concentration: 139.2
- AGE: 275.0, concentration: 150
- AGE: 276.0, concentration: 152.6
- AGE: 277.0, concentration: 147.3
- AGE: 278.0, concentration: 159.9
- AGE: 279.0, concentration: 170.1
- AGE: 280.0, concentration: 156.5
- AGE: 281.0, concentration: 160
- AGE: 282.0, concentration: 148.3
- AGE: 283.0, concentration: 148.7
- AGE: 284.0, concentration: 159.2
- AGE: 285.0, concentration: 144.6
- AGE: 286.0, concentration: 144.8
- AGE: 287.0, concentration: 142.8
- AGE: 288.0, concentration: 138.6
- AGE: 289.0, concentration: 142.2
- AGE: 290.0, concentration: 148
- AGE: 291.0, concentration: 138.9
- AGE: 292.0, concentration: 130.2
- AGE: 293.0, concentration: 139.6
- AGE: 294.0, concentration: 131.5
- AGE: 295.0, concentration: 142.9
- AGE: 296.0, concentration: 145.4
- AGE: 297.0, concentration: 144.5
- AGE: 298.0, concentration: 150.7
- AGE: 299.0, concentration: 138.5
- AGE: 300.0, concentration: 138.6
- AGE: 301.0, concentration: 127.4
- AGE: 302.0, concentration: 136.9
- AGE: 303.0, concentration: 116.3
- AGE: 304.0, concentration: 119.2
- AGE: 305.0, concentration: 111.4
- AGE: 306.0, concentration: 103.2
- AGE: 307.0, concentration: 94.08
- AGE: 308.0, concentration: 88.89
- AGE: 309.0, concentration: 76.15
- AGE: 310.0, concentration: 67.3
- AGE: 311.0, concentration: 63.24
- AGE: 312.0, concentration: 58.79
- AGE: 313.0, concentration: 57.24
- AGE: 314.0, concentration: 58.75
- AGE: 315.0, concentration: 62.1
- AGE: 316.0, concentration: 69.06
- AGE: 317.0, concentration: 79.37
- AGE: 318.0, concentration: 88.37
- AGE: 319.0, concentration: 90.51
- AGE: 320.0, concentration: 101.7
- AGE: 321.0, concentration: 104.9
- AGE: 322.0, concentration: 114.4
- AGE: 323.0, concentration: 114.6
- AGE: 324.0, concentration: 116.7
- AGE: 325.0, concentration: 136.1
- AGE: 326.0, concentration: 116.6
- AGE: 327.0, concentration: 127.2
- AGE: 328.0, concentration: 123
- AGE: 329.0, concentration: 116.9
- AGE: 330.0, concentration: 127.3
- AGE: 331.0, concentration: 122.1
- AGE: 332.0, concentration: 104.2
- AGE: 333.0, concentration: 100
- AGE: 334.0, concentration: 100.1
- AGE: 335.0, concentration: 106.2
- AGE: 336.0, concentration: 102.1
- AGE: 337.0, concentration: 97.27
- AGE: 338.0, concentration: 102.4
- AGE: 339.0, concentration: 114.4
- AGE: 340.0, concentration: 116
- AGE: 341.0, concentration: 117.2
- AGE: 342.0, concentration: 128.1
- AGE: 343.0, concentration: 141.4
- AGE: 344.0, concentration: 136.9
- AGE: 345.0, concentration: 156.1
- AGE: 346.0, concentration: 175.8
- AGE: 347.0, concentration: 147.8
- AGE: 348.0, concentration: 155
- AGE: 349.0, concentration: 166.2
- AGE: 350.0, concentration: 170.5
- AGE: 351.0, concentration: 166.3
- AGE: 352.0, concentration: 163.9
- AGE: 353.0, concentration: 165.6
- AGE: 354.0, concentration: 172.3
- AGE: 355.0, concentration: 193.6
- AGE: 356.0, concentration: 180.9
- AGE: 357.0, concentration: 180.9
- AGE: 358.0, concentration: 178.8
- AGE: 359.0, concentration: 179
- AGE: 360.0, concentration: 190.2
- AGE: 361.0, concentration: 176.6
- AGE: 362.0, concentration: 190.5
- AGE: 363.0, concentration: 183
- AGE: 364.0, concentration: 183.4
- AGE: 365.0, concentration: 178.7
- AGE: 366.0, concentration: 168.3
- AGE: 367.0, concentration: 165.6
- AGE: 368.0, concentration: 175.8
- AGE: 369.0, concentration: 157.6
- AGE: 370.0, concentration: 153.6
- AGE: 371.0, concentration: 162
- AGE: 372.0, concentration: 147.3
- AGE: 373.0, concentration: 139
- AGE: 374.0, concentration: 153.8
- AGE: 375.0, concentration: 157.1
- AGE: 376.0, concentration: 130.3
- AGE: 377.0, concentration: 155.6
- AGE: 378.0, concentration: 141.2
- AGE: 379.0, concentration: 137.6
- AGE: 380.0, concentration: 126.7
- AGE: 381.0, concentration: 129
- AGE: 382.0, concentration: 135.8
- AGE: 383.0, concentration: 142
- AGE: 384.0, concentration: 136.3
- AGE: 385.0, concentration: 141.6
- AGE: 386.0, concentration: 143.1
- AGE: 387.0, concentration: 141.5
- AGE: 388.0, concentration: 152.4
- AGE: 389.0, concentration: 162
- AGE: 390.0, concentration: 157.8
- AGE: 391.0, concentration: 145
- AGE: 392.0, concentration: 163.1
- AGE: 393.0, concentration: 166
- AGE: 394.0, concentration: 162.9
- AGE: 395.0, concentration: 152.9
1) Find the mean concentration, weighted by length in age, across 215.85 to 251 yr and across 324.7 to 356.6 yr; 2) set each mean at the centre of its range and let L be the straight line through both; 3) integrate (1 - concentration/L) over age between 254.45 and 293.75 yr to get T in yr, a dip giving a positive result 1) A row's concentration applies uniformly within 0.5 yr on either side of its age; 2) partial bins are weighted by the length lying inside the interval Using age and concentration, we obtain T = -2.2 yr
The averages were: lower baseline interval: 135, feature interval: 143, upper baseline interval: 136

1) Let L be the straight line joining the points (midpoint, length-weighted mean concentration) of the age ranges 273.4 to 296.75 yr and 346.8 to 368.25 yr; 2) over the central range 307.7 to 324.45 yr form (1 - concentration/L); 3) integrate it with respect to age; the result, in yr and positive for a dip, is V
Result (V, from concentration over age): 8.0 yr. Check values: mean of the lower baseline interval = 147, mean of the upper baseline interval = 175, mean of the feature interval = 82.9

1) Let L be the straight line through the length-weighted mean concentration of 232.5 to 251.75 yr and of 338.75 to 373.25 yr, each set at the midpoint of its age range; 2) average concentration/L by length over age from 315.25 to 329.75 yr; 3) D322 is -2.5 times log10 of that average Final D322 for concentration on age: 0.40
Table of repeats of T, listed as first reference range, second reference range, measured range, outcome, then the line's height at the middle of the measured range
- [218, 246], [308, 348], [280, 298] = -4.08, 118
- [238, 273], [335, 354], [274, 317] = 4.35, 138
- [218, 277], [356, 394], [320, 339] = 4.75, 150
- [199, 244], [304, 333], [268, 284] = -4.89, 116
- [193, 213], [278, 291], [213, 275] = 4.61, 148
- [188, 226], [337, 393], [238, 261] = 1.93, 147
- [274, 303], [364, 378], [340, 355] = -0.04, 154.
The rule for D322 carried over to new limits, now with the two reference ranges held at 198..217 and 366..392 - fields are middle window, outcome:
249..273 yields 0.09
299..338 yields 0.42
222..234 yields 0.13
